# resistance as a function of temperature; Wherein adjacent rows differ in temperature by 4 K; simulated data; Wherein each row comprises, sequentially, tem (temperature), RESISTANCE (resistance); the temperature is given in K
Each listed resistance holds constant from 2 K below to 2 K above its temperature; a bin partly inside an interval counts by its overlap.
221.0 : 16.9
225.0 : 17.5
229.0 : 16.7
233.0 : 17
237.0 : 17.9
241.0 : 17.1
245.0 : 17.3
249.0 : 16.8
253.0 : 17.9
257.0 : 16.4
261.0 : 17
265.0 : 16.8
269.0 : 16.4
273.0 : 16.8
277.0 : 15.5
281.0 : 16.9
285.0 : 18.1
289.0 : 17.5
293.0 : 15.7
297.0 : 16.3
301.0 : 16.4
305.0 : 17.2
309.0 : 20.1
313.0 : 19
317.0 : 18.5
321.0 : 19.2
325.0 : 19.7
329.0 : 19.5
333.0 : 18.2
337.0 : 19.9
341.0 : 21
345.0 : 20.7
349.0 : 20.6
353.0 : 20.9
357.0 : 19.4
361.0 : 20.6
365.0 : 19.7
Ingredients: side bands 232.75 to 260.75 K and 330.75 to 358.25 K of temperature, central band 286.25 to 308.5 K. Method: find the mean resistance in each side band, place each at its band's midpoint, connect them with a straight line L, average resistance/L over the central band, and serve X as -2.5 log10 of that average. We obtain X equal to 0.110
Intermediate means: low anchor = 17.2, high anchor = 20.1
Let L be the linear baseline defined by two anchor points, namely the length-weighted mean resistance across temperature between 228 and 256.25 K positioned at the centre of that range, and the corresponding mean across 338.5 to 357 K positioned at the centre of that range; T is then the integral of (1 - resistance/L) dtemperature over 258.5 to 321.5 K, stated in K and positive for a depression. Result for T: 5.0 K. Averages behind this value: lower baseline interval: 17.2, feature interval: 17.3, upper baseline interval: 20.6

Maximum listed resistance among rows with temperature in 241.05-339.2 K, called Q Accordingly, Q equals 20.1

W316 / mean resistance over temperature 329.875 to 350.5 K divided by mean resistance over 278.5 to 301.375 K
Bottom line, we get 1.2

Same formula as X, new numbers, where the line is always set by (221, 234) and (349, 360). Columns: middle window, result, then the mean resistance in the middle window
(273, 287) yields 0.10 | 16.8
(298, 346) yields 0.02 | 19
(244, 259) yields 0.04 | 17.1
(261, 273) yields 0.08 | 16.7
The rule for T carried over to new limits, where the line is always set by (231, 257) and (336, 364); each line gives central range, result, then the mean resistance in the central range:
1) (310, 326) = 0.3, 19.1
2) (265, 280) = 1.5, 16.4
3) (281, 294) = 1.0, 17.2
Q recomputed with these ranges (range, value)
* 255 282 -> 17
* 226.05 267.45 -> 17.9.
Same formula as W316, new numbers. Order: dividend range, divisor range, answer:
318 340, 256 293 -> 1.15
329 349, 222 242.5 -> 1.16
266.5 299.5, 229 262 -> 0.97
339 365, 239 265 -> 1.20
